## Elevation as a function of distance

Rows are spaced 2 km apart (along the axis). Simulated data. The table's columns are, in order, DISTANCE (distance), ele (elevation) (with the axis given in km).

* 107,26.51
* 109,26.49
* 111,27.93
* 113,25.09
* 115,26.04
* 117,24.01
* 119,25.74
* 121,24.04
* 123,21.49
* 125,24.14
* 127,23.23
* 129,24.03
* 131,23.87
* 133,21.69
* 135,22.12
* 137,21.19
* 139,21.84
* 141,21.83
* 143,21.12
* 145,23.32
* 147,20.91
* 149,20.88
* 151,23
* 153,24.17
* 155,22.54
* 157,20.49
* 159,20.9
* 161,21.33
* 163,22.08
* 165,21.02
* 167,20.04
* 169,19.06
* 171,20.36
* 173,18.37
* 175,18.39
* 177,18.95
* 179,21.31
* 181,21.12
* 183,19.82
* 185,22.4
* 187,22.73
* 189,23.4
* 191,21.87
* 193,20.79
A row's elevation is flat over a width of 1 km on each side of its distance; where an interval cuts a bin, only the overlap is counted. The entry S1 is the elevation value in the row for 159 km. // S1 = 20.9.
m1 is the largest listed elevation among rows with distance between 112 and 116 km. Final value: 26.04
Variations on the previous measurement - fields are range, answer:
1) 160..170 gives 22.08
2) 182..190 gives 23.4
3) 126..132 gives 24.03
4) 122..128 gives 24.14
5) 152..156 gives 24.17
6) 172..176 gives 18.39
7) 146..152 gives 23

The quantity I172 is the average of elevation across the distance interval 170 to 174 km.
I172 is 19.4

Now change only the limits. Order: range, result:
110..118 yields 25.8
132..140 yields 21.7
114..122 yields 25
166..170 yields 19.5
